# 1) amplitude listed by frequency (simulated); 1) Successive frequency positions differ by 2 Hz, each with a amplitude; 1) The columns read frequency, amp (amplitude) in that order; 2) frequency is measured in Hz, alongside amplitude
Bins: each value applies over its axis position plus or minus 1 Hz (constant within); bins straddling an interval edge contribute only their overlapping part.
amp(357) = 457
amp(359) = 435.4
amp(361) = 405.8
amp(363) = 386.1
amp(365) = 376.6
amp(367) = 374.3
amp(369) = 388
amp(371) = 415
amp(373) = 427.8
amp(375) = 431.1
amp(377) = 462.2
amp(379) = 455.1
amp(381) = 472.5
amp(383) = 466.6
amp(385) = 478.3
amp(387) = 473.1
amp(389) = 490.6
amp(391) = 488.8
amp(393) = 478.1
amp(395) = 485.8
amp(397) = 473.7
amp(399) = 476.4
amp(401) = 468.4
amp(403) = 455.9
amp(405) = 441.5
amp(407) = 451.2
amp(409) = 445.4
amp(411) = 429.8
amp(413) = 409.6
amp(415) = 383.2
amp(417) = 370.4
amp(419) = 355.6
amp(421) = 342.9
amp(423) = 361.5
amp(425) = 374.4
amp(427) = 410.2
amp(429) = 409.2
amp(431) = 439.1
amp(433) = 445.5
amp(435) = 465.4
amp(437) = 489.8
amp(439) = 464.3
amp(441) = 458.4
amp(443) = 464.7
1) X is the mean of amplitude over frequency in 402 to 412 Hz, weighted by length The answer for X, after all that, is 445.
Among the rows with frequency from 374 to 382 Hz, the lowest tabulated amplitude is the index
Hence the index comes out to 431.1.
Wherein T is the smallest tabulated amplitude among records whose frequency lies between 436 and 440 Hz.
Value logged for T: 464.3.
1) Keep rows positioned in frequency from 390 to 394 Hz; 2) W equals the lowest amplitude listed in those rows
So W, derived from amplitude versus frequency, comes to 478.1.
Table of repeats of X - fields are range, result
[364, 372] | 388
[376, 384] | 464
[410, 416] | 408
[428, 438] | 450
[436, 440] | 477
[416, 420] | 363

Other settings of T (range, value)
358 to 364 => 386.1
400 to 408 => 441.5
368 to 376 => 388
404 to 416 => 383.2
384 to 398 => 473.1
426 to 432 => 409.2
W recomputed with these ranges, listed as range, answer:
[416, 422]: 342.9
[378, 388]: 455.1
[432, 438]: 445.5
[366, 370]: 374.3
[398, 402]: 468.4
